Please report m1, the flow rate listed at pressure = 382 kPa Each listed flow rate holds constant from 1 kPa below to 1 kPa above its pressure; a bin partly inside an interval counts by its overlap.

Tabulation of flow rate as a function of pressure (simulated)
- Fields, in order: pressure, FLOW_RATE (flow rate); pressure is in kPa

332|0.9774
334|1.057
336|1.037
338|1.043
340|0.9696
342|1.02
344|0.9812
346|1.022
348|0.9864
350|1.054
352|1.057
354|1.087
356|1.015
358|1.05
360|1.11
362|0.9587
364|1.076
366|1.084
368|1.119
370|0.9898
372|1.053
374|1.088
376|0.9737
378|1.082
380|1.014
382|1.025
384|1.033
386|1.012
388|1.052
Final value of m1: 1.025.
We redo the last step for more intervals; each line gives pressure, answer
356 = 1.015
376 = 0.9737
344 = 0.9812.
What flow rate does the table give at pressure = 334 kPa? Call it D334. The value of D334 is 1.057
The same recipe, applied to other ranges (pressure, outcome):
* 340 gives 0.9696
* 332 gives 0.9774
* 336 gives 1.037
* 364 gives 1.076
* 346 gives 1.022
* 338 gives 1.043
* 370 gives 0.9898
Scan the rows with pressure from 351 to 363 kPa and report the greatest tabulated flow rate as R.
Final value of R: 1.11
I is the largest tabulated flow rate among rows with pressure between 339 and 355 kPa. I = 1.087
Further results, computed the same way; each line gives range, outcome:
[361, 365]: 1.076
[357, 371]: 1.119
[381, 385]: 1.033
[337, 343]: 1.043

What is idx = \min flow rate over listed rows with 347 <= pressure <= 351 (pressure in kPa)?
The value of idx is 0.9864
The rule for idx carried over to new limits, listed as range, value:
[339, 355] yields 0.9696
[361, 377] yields 0.9587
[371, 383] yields 0.9737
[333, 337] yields 1.037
